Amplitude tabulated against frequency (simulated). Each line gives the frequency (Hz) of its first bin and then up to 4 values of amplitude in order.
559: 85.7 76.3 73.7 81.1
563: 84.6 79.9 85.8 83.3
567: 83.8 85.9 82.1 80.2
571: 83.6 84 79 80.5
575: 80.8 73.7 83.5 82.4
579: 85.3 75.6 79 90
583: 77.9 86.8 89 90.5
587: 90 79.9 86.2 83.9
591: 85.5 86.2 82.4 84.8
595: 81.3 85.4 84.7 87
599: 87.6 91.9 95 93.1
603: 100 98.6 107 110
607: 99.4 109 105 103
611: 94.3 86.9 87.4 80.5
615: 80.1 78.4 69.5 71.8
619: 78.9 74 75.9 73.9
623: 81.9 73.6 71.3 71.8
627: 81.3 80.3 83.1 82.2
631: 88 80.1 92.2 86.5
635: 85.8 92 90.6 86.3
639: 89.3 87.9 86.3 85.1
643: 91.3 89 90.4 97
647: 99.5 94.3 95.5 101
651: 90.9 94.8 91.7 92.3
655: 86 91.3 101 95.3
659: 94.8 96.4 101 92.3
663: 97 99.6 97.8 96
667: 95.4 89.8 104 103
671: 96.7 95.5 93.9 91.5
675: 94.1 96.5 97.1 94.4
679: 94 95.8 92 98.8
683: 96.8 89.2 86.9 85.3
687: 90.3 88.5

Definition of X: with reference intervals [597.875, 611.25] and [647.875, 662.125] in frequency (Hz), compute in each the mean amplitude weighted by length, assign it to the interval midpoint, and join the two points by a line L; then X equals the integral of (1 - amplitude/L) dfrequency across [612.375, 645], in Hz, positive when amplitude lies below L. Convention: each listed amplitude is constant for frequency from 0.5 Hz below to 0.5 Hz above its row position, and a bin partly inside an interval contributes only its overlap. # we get 4.9 Hz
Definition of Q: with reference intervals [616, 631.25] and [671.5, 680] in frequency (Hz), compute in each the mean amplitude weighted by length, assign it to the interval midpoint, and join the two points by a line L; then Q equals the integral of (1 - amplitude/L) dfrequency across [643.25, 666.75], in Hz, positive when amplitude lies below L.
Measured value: -2.0 Hz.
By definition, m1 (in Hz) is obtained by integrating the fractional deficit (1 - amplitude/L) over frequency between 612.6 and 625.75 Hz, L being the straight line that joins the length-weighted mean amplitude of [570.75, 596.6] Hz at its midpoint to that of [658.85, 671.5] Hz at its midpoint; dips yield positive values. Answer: 1.9 Hz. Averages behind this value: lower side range 83.4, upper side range 97.3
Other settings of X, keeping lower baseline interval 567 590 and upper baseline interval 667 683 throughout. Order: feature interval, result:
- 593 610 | -1.7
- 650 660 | -0.1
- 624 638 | 1.1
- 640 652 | -0.1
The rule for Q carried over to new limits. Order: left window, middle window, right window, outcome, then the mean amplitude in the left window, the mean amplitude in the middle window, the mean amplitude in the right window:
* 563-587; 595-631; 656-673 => 0.9 Hz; 82.9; 86.6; 97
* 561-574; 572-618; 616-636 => -3.8 Hz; 82.3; 87.5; 79.4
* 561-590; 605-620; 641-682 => -0.3 Hz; 82.9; 89.6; 94.8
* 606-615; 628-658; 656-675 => 1.8 Hz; 95.6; 90.3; 96.5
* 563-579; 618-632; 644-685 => 1.8 Hz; 82.1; 78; 95.2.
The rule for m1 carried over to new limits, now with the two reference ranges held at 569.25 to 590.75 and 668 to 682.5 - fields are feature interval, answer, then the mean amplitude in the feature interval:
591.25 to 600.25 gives 0.0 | 85.5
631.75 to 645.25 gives 0.4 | 88.2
